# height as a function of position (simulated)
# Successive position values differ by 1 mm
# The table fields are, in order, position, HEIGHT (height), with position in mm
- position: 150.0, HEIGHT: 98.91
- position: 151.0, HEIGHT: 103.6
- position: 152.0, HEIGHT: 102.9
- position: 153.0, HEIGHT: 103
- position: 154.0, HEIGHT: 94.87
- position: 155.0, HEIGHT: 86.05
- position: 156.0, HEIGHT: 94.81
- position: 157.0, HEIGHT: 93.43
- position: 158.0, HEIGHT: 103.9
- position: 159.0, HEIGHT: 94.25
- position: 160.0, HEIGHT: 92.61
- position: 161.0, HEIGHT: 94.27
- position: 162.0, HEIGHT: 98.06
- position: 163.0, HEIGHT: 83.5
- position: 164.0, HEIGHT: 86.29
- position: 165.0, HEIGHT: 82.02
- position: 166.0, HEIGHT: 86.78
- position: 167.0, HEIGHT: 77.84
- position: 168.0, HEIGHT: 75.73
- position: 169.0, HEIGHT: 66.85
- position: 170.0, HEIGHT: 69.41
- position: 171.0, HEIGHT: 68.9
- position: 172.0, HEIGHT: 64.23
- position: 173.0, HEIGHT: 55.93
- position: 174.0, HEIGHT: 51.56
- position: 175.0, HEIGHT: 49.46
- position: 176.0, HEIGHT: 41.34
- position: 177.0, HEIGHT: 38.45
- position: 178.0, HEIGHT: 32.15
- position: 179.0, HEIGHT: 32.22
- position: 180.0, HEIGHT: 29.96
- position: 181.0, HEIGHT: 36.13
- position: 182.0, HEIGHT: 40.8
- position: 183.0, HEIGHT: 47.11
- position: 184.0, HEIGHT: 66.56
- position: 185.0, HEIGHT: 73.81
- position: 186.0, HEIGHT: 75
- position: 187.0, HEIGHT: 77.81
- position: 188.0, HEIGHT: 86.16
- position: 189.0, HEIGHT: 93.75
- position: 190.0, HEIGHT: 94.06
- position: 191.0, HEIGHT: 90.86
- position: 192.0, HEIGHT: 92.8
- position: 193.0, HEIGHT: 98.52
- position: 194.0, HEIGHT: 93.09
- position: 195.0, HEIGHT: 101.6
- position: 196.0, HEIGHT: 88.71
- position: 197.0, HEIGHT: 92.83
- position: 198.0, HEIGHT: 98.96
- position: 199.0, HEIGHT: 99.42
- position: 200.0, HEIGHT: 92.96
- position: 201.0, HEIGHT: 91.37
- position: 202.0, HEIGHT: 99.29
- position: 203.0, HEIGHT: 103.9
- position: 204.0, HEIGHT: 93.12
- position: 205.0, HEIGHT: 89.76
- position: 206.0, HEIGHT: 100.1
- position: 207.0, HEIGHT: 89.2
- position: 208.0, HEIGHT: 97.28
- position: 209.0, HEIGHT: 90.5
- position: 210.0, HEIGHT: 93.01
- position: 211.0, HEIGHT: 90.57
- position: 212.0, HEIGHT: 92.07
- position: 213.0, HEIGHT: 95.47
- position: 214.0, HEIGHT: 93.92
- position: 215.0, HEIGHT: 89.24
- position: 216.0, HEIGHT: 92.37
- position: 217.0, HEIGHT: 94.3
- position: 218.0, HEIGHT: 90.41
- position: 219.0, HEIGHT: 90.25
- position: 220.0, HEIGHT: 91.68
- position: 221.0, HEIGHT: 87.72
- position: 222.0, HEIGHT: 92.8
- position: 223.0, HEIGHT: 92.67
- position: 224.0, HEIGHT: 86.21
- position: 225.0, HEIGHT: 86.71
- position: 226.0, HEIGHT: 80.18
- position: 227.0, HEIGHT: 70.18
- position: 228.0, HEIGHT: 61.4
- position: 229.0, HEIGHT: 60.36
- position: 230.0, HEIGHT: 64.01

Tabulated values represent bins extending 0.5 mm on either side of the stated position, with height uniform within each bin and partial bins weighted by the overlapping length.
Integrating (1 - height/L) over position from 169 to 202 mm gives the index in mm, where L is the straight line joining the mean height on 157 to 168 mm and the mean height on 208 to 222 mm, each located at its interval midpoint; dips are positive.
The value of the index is 7.1 mm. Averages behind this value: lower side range 89.5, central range 71.2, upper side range 91.9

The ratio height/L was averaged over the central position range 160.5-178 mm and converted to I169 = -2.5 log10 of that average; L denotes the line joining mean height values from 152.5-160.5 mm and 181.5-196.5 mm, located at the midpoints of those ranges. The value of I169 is 0.294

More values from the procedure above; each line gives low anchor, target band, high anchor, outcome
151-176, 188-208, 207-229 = -0.11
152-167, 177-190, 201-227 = 0.50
